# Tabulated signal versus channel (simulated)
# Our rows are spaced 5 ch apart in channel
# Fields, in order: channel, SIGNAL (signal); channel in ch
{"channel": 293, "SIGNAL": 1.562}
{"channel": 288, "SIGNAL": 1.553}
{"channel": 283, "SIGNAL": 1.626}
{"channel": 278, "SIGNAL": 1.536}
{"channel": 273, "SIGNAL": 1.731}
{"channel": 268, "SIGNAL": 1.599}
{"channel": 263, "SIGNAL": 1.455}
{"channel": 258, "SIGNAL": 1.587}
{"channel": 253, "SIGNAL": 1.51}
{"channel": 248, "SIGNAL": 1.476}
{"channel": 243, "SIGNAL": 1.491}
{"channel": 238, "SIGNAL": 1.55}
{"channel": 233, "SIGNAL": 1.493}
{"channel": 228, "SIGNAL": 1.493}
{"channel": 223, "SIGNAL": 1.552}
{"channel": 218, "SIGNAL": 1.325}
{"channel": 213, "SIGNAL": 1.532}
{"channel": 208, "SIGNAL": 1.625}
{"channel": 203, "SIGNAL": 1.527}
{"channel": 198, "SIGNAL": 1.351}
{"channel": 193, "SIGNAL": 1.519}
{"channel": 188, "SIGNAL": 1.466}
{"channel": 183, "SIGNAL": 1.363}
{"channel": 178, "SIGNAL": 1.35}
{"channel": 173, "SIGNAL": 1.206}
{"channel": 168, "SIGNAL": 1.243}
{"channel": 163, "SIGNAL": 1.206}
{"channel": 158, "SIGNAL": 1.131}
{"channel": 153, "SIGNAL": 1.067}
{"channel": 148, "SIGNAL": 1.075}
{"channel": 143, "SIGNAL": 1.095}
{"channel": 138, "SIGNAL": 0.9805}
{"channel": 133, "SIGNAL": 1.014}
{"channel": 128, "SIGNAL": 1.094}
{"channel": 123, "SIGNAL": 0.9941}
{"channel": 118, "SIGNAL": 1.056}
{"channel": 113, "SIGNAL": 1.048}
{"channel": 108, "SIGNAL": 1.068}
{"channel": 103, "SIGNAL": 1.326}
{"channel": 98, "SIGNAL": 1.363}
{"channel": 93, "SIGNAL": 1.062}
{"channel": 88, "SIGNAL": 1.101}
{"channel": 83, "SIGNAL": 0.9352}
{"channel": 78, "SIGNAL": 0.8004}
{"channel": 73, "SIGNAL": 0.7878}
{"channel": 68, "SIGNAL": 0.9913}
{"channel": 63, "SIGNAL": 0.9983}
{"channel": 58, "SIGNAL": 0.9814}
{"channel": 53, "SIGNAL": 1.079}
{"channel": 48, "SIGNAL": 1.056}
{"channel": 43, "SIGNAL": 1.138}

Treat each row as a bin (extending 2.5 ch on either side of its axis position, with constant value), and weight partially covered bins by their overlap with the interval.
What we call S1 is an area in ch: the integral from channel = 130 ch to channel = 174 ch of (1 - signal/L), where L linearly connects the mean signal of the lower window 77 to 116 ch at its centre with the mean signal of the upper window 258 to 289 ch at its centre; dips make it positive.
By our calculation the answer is 5.02 ch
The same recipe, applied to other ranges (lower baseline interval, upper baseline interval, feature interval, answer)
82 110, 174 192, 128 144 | 2.9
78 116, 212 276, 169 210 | -1.4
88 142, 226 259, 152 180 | 1.3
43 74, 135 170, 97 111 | -2.4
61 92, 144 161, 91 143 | -4.1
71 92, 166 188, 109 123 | 0.2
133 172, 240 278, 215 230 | -0.6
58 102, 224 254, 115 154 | 4.5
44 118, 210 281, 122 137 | 1.9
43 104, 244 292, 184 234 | -3.0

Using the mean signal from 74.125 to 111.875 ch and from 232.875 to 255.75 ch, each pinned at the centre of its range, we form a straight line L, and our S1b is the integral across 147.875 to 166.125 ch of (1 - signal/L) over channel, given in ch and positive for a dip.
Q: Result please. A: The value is 1.90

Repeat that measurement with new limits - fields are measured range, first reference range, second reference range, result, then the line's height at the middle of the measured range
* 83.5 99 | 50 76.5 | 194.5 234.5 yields -0.95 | 1.06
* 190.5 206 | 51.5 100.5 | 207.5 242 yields -0.61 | 1.41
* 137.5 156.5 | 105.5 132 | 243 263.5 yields 1.33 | 1.15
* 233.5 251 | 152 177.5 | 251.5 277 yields -0.16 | 1.49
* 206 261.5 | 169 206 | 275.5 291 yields -1.16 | 1.48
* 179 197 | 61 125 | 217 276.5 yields -1.22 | 1.34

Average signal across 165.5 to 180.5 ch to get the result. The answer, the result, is 1.27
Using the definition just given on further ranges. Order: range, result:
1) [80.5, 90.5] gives 1.02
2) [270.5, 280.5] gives 1.63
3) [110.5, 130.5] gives 1.05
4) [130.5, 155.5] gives 1.05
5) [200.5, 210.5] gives 1.58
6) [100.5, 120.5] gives 1.12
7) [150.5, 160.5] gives 1.1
